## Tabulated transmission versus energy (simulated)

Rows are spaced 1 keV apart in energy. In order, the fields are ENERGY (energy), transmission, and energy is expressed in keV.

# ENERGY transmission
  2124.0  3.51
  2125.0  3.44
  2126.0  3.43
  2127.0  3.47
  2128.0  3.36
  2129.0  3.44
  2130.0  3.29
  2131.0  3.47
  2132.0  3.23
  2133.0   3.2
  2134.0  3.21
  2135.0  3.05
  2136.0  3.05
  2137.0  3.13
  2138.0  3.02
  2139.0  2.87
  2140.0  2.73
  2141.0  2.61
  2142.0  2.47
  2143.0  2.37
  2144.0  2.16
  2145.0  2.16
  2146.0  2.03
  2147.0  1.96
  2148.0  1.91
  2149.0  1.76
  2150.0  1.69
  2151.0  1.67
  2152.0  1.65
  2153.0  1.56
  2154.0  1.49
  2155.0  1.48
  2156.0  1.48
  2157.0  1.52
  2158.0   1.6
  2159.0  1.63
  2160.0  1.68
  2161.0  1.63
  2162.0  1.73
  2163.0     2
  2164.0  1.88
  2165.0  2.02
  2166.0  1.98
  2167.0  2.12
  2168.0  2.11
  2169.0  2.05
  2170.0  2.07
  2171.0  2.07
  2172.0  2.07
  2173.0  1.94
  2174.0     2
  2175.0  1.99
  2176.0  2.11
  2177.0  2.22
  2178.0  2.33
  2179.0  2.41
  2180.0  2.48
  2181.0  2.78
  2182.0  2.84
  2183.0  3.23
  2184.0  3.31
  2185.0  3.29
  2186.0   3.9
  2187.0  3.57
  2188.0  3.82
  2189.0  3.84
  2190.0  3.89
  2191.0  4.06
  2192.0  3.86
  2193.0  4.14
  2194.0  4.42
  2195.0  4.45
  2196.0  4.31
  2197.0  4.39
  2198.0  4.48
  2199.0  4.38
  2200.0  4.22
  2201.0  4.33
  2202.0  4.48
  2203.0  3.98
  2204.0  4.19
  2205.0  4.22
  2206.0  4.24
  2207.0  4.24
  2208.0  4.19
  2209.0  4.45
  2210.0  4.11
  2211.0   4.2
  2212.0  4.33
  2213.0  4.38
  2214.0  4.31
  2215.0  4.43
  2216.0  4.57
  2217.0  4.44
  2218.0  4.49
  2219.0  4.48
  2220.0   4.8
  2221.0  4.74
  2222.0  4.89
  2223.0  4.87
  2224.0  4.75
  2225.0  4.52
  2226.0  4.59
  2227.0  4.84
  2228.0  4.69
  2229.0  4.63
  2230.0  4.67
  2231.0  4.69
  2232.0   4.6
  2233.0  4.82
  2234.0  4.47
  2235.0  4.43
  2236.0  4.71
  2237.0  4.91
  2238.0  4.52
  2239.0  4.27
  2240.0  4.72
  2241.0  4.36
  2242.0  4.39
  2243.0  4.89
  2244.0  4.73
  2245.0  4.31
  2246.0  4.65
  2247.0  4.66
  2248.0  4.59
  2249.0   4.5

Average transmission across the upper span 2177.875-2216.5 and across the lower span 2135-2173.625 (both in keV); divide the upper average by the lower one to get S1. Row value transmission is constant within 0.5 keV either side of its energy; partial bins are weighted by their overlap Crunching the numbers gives 1.92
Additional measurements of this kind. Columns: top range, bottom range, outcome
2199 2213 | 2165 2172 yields 2.06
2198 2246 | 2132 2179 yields 2.11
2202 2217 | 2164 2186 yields 1.80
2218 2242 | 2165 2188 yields 1.85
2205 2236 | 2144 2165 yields 2.60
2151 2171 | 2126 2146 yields 0.60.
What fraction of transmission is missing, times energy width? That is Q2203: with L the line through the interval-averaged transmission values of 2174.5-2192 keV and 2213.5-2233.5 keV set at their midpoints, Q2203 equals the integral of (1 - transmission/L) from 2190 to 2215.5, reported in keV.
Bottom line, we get -3.0 keV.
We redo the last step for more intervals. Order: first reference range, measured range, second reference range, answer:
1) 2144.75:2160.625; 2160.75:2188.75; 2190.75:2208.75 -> 4.6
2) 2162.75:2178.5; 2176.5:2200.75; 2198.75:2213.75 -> -3.1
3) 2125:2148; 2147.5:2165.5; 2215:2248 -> 8.7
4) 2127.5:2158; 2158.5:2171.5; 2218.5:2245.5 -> 4.6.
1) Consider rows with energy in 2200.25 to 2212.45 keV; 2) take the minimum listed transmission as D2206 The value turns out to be 3.98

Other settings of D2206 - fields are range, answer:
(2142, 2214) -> 1.48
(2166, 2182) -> 1.94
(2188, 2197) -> 3.82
